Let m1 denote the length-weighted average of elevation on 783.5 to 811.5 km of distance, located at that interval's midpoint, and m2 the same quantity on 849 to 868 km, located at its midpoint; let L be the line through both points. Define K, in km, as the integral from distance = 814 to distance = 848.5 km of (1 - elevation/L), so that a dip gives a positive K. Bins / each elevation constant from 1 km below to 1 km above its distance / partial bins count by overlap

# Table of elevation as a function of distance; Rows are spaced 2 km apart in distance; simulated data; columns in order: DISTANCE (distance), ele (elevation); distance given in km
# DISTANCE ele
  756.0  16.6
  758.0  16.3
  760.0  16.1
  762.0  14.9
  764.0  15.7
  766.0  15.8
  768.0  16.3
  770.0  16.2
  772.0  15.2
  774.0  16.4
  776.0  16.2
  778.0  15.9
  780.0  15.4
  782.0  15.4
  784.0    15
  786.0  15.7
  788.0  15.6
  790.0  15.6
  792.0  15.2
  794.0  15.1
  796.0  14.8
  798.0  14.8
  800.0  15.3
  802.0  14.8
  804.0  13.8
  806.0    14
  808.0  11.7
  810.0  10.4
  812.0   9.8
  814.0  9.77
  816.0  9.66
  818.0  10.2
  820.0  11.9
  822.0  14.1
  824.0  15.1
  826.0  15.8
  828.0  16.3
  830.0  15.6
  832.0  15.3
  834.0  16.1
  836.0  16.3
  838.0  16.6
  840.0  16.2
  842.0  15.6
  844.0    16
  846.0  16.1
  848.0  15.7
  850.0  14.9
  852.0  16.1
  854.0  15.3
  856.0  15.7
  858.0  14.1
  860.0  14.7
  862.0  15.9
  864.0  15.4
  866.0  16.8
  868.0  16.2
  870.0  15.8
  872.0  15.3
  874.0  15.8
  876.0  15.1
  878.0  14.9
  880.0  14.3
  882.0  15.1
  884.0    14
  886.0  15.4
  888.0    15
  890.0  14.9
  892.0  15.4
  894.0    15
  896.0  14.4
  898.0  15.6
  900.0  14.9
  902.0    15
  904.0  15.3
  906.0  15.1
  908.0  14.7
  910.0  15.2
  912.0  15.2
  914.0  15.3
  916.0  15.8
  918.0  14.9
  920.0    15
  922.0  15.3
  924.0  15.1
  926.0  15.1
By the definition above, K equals 0.6 km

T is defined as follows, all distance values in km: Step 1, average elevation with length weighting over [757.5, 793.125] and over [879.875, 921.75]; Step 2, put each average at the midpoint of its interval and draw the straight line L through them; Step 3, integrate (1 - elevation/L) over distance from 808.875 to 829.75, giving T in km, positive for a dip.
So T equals 4.1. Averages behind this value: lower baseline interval 15.7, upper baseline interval 15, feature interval 12.4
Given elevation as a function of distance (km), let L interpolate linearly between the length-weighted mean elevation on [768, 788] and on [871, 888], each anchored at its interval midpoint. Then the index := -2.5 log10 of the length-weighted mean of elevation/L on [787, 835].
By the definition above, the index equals 0.13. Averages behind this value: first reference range 15.7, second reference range 15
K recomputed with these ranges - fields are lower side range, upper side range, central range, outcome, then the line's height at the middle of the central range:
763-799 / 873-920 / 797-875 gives 3.7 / 15.3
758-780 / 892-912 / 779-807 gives 1.2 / 15.7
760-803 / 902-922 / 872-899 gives 0.4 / 15.2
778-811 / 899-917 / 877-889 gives 0.2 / 15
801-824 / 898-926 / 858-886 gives -2.9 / 13.9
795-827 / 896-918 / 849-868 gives -2.0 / 14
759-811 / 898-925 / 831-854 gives -1.2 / 15.1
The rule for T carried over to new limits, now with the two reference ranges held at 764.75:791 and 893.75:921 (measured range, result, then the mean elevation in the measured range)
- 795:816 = 3.8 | 12.8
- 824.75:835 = -0.2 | 15.8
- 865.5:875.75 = -0.4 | 15.9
